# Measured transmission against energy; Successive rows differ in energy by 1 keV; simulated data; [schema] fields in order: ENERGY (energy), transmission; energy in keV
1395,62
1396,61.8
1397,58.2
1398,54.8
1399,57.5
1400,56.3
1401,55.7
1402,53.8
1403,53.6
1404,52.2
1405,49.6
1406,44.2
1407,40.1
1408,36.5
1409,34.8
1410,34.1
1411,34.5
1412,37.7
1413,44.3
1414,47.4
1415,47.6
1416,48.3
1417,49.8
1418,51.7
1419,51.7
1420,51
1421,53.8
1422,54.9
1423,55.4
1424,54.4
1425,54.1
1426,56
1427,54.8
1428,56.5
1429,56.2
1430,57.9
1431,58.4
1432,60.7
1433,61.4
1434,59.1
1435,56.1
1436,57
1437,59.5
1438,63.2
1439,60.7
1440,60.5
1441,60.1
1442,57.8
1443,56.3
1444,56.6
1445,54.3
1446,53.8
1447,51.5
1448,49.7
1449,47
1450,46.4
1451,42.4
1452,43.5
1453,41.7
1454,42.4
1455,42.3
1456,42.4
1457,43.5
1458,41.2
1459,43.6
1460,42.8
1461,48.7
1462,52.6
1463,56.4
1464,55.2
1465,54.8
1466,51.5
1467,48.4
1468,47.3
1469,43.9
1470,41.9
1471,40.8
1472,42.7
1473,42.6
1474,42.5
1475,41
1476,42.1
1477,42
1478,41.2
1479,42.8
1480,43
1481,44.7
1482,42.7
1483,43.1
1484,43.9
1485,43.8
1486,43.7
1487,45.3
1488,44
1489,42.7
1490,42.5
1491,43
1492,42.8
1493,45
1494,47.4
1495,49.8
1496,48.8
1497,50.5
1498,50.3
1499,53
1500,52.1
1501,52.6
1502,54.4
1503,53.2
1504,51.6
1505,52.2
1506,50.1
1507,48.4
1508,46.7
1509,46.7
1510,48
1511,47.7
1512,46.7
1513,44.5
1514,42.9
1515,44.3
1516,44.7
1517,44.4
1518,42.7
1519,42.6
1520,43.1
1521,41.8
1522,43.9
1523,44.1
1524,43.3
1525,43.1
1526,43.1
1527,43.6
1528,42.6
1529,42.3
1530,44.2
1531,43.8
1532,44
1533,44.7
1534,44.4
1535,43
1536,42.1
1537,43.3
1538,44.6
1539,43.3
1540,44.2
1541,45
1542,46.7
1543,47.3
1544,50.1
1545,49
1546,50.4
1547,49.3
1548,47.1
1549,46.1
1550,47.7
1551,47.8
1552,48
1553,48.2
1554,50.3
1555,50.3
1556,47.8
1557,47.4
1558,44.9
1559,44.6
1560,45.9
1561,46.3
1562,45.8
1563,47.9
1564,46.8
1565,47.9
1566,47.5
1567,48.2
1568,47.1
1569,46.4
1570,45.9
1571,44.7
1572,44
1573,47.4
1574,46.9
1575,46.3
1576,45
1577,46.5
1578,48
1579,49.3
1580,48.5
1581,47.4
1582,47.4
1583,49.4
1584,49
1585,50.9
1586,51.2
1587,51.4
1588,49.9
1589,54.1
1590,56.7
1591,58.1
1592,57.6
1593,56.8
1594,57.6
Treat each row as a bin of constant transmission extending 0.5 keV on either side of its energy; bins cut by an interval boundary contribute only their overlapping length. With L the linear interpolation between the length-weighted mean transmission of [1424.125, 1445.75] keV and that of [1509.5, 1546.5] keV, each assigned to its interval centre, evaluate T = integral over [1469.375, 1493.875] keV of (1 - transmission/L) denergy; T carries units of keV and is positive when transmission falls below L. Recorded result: 3.9 keV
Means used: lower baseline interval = 57.9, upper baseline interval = 44.6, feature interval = 43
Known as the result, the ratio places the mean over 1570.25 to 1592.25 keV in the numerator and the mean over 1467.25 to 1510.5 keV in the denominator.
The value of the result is 1.07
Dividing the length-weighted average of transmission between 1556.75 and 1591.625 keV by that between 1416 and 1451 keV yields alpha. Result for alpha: 0.87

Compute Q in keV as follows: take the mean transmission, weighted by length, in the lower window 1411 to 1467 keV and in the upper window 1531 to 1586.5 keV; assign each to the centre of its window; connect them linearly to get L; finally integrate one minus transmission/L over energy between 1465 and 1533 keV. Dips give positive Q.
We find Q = 5.3 keV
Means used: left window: 51.8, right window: 46.9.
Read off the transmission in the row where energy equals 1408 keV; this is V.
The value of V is 36.5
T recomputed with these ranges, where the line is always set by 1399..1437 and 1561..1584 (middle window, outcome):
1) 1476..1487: 1.4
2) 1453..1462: 1.1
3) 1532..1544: 0.8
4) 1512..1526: 1.4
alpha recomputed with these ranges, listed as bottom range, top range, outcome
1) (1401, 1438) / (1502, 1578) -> 0.90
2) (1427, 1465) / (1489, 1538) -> 0.88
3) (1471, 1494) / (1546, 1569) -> 1.10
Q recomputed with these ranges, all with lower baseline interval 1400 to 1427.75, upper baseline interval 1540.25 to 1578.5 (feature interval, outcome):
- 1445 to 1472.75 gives 0.77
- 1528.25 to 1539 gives 0.86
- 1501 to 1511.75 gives -0.53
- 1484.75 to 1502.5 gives 0.14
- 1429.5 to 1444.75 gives -3.38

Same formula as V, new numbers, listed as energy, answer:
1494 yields 47.4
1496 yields 48.8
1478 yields 41.2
